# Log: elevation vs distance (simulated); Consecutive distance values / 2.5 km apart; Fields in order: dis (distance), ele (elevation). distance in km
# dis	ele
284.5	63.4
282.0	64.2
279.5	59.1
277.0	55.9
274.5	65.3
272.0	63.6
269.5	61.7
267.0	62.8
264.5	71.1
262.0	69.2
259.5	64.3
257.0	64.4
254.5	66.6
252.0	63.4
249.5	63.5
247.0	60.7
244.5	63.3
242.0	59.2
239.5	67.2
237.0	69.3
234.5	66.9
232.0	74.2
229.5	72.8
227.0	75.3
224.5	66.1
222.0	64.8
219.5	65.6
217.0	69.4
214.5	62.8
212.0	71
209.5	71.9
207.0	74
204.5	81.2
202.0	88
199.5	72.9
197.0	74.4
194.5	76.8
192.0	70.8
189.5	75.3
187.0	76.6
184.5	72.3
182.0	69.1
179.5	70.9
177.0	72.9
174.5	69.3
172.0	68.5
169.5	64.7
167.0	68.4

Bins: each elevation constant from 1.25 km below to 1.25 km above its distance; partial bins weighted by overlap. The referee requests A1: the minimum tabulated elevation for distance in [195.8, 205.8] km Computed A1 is 72.9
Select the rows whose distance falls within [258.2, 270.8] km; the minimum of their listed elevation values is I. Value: 61.7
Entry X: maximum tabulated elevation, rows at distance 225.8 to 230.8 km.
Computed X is 75.3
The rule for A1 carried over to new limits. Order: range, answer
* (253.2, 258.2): 64.4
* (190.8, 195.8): 70.8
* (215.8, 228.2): 64.8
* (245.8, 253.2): 60.7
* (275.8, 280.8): 55.9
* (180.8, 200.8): 69.1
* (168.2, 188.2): 64.7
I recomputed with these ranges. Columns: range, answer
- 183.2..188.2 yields 72.3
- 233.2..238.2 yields 66.9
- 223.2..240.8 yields 66.1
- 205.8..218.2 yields 62.8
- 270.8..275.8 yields 63.6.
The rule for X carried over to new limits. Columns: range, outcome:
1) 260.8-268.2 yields 71.1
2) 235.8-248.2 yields 69.3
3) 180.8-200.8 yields 76.8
